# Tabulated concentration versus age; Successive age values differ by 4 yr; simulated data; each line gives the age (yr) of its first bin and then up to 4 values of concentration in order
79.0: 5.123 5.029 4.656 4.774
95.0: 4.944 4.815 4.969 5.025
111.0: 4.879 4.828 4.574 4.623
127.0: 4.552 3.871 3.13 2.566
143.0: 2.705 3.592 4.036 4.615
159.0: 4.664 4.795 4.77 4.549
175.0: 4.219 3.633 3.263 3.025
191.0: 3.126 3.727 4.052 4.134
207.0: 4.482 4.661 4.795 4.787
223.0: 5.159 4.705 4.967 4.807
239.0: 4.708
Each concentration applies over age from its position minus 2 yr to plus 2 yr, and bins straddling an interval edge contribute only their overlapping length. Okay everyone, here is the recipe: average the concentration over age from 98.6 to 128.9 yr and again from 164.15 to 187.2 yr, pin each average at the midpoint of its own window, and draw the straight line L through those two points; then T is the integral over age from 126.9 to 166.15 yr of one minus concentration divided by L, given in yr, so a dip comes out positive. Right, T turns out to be 4.57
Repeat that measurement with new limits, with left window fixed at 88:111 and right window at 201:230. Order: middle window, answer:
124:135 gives 1.79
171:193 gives 5.53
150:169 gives 0.72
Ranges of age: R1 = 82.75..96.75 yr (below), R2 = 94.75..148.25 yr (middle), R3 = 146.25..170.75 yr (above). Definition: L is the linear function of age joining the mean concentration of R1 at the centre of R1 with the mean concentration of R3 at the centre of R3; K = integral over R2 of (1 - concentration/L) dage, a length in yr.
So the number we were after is 5.4 yr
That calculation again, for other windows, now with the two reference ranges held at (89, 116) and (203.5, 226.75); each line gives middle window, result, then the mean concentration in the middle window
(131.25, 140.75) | 3.53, 3.04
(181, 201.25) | 5.60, 3.45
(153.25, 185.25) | 3.31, 4.3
